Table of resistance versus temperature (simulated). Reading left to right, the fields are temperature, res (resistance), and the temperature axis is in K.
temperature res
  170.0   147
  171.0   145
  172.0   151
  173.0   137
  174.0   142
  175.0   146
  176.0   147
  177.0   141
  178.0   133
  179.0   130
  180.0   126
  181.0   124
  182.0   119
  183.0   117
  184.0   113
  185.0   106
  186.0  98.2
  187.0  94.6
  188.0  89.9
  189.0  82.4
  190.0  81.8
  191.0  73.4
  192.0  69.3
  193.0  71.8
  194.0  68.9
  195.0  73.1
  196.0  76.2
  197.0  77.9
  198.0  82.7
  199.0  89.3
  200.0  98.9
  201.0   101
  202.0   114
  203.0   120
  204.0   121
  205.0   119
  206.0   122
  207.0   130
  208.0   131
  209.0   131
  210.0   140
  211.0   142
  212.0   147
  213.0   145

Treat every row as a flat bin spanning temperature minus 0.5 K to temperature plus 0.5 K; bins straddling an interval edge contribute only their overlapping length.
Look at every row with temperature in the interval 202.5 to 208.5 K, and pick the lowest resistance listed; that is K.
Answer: 119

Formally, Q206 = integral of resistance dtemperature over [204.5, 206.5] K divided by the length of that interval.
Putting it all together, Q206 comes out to 120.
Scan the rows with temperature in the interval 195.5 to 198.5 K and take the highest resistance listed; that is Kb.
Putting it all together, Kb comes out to 82.7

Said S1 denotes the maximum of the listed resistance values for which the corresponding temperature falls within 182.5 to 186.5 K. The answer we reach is 117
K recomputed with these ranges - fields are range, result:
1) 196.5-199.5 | 77.9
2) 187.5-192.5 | 69.3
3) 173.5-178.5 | 133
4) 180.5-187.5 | 94.6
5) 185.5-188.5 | 89.9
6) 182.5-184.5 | 113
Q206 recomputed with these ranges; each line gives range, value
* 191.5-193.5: 70.5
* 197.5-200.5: 90.3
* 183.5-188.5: 100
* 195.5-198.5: 78.9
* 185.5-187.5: 96.4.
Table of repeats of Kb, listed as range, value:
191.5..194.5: 71.8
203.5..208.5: 131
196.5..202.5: 114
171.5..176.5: 151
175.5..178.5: 147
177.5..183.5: 133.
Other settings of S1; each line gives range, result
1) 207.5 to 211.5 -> 142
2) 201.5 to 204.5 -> 121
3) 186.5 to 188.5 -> 94.6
